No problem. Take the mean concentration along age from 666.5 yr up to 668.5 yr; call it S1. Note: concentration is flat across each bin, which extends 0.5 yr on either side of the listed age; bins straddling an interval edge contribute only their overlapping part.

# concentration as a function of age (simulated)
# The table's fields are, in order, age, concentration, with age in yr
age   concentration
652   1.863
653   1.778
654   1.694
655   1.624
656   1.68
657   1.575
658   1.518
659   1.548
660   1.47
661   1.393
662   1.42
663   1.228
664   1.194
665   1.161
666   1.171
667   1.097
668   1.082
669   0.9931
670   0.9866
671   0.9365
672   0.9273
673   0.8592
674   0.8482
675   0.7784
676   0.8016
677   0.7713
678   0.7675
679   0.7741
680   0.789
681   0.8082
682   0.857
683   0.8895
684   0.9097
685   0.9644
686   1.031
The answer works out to 1.09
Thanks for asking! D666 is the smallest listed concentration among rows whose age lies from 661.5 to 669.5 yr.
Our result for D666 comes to 0.9931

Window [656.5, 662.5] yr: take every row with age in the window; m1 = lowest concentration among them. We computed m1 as 1.393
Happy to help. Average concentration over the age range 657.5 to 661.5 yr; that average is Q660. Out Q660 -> 1.48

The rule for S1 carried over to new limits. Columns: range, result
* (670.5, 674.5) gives 0.893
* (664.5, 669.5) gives 1.1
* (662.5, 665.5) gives 1.19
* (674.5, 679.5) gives 0.779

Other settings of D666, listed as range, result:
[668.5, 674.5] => 0.8482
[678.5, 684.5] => 0.7741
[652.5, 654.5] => 1.694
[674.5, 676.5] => 0.7784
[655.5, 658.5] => 1.518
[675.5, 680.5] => 0.7675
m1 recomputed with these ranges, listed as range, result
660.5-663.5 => 1.228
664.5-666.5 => 1.161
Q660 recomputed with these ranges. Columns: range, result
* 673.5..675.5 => 0.813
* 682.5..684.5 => 0.9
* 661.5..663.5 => 1.32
